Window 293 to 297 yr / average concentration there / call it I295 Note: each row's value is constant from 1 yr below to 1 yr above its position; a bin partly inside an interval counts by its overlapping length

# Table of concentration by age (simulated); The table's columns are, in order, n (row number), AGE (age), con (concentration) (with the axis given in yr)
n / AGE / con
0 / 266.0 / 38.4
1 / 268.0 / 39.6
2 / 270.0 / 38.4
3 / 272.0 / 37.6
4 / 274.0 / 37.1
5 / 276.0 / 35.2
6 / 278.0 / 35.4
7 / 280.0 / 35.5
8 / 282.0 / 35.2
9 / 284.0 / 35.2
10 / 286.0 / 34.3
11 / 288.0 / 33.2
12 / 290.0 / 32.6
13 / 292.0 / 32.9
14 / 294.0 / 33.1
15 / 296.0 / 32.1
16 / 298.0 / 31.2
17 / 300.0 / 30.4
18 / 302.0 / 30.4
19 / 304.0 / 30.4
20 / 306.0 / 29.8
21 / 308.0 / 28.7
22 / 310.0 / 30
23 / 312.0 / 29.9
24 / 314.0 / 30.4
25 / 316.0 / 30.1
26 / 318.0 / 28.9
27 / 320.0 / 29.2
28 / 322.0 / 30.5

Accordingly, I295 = 32.6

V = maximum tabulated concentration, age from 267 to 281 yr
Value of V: 39.6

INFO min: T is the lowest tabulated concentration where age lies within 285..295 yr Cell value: 32.6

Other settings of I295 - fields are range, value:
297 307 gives 30.4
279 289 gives 34.7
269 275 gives 37.7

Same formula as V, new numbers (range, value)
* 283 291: 35.2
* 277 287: 35.5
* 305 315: 30.4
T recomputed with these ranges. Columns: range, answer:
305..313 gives 28.7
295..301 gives 30.4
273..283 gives 35.2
